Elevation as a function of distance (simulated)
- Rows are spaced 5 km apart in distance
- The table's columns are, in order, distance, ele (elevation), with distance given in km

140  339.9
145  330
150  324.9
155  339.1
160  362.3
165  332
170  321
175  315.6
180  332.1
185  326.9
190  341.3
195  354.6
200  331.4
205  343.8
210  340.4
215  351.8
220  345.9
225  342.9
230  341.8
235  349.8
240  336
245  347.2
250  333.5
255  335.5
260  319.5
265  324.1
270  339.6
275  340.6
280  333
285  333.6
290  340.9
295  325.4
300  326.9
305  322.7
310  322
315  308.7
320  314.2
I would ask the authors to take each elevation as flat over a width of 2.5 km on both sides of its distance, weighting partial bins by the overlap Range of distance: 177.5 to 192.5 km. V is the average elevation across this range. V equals 333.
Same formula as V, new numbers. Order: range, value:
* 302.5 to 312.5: 322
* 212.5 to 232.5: 346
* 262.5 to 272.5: 332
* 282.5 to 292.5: 337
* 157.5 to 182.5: 333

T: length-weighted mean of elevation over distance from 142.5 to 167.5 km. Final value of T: 338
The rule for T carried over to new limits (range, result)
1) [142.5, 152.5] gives 327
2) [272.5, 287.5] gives 336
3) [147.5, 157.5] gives 332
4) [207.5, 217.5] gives 346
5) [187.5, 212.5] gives 342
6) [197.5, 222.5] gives 343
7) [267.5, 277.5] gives 340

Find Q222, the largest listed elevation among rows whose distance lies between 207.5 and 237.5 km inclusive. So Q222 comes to 351.8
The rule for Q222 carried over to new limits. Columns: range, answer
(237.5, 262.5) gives 347.2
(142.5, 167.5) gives 362.3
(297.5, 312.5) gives 326.9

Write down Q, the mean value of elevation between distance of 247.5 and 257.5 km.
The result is 334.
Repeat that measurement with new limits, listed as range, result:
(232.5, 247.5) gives 344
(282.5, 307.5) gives 330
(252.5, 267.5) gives 326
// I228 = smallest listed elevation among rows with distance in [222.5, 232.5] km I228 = 341.8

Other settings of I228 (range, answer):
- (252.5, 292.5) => 319.5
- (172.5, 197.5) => 315.6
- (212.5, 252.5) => 333.5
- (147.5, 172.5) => 321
